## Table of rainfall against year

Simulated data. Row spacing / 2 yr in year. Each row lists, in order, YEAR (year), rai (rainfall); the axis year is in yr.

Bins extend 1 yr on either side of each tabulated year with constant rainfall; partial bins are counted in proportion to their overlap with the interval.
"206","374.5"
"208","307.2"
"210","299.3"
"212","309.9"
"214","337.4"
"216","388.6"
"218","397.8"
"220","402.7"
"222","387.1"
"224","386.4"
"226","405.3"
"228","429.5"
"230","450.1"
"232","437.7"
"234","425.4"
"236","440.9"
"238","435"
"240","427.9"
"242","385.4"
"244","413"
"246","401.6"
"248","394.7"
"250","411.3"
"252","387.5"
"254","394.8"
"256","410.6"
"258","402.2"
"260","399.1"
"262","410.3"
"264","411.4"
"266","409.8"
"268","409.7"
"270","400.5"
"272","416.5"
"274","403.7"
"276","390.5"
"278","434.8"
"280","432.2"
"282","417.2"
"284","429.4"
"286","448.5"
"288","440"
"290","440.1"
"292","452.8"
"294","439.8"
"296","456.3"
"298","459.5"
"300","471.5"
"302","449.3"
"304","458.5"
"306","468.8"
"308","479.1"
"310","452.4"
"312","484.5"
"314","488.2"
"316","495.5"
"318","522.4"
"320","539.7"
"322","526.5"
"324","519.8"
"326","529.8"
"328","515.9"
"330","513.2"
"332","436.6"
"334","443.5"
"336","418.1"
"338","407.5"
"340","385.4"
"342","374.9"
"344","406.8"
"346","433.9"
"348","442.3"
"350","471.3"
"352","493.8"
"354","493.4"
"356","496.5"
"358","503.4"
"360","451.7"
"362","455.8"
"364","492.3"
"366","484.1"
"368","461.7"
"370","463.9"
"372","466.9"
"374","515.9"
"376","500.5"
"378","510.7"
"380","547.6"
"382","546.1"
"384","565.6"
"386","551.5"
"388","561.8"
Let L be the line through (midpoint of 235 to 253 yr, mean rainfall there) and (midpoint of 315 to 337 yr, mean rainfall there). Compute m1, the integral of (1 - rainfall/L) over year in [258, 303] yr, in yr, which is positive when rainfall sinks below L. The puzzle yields 2.1 yr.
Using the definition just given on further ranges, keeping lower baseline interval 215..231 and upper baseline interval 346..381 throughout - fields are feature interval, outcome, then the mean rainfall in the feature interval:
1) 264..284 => 1.0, 414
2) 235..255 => 0.4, 409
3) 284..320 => -1.3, 466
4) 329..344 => 1.4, 424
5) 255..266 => 0.5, 407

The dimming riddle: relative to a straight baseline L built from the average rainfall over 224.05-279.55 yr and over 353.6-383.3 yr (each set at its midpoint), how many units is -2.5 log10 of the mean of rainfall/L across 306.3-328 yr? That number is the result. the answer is -0.10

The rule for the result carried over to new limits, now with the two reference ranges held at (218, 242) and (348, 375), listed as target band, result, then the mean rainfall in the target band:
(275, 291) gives 0.03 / 429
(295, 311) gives -0.02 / 462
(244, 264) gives 0.07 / 402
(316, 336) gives -0.09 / 500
